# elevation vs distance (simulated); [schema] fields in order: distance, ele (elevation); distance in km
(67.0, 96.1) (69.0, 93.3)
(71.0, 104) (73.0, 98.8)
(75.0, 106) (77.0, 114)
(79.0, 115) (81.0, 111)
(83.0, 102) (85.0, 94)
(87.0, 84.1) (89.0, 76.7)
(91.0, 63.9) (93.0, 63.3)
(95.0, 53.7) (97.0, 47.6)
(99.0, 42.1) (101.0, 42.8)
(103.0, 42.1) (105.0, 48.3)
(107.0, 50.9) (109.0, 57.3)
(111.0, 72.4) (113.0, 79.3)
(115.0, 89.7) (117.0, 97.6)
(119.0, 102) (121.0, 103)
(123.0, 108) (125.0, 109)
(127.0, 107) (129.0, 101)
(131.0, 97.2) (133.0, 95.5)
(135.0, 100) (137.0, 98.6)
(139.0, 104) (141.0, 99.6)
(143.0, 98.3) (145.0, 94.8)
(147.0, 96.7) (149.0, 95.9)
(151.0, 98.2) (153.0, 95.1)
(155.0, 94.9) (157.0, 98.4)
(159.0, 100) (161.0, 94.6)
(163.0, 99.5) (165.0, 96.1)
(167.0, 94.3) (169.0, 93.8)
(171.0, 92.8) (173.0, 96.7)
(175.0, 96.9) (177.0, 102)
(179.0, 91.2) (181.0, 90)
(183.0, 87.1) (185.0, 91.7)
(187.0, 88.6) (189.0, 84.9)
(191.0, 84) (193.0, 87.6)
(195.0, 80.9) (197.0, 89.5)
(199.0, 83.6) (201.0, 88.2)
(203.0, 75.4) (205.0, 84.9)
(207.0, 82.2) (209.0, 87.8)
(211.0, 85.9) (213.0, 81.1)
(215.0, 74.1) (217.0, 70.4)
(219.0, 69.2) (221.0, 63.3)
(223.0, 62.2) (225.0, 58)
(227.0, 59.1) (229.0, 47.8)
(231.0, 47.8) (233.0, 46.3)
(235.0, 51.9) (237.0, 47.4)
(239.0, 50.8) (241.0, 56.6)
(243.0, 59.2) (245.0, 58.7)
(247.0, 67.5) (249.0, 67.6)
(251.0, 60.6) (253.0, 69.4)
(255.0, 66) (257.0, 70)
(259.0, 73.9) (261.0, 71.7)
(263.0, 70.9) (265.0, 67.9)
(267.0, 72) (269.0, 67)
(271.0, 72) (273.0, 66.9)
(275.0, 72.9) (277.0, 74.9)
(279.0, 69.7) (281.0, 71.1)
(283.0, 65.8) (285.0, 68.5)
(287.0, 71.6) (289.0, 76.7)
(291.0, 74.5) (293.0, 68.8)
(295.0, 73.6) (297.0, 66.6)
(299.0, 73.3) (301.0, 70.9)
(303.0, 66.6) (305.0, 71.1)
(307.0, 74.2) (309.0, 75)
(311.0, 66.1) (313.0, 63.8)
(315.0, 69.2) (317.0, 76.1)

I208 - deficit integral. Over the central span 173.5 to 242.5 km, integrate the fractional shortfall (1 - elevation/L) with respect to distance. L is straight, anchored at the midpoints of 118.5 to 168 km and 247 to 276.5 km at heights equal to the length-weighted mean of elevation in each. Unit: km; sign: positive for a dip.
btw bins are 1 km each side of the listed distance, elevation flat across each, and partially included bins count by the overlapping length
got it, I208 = 7.1 km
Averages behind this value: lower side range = 99.2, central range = 75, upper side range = 69.2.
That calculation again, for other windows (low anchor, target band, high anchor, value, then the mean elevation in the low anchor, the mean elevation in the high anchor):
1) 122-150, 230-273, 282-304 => 8.5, 100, 70.6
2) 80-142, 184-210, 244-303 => -3.4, 82.1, 69.6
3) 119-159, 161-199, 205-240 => -4.2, 99.8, 64.4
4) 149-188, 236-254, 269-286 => 4.1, 94.9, 70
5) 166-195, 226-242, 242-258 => 4.5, 91.2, 64.9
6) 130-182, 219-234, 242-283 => 4.3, 96.7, 68.4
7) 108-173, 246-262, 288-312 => 2.1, 95.8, 71.5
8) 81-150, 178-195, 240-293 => -2.5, 83.3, 68.6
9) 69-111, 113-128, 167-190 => -3.5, 76.2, 92.4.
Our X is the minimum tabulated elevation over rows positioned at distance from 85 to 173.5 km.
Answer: 42.1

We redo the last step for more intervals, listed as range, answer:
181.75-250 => 46.3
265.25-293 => 65.8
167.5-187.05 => 87.1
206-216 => 74.1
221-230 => 47.8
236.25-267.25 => 47.4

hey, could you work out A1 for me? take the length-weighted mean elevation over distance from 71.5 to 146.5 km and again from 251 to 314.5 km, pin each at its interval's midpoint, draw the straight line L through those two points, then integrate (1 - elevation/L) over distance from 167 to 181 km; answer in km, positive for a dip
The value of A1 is -2.6 km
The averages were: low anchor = 85.9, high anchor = 70.3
